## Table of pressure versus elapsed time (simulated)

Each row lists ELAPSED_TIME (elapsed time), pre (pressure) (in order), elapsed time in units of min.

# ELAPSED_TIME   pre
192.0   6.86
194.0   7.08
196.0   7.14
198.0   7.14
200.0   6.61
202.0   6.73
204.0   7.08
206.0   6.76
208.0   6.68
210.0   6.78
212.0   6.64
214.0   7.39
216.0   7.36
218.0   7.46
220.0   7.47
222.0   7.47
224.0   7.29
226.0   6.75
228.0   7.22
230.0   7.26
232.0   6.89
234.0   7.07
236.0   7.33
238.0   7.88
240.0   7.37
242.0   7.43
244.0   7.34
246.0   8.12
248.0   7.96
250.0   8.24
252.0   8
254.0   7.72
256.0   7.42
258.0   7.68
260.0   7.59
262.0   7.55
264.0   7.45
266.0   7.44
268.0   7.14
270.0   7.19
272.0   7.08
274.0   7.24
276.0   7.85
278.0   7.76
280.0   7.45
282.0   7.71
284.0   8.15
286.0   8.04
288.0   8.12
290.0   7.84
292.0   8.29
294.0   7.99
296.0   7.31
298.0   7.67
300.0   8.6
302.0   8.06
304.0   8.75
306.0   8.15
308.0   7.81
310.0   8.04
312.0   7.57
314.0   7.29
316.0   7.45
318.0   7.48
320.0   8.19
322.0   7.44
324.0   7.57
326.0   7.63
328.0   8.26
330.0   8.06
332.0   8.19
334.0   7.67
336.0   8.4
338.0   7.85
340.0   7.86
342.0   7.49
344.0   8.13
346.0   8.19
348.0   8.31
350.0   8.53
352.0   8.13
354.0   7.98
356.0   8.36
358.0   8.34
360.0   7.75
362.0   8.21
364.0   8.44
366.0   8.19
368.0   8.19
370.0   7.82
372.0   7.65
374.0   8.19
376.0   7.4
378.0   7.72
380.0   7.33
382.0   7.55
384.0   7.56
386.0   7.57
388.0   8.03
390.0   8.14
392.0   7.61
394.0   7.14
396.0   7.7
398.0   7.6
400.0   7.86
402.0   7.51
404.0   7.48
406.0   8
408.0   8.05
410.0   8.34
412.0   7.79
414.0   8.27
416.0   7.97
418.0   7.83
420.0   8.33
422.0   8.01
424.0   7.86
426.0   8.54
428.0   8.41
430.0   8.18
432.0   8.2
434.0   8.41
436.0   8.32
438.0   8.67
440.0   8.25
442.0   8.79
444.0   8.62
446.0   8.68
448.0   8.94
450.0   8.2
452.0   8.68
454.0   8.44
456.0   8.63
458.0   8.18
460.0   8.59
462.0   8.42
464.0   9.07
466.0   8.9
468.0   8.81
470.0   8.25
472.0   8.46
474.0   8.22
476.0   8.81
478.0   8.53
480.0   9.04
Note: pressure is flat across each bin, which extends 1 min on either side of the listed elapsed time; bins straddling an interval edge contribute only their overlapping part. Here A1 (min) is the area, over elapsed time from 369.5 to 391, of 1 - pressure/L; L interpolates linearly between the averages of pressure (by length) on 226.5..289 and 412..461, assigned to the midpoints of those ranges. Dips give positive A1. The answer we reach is 1.0 min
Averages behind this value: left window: 7.56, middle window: 7.72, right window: 8.36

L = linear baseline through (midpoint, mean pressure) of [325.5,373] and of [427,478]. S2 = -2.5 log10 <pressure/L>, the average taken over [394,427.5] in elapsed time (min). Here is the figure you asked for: 0.06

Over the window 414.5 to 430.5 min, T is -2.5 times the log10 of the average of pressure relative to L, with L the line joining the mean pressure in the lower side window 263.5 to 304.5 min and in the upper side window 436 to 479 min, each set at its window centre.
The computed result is 0.03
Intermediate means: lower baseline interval 7.76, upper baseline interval 8.57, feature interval 8.14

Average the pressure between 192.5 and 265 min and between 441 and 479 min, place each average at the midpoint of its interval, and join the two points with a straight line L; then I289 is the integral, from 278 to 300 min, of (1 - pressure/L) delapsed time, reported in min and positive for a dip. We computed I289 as -0.7 min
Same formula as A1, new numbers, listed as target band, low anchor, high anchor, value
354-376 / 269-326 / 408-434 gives -0.25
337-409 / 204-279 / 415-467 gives 1.63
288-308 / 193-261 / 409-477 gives -1.03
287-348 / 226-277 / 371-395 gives -2.80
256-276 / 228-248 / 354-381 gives 0.38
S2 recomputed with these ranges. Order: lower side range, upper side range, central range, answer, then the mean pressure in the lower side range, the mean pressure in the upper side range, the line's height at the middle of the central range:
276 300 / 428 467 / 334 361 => 0.01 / 7.88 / 8.53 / 8.12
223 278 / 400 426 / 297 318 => -0.04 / 7.47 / 7.97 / 7.65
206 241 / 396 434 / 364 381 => 0.00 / 7.18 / 8.02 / 7.83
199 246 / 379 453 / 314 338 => -0.03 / 7.16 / 8.07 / 7.65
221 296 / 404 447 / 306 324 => 0.02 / 7.57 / 8.24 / 7.8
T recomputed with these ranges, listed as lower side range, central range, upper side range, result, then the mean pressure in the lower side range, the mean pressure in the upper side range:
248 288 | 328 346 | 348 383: -0.013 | 7.64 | 8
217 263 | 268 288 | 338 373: 0.012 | 7.5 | 8.09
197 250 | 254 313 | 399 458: -0.032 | 7.23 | 8.25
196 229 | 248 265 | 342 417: -0.064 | 7.05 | 7.91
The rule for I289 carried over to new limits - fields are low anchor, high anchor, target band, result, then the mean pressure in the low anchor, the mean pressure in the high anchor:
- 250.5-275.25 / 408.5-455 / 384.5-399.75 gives 0.8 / 7.48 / 8.33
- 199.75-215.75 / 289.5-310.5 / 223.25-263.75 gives -1.0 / 6.87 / 8.05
